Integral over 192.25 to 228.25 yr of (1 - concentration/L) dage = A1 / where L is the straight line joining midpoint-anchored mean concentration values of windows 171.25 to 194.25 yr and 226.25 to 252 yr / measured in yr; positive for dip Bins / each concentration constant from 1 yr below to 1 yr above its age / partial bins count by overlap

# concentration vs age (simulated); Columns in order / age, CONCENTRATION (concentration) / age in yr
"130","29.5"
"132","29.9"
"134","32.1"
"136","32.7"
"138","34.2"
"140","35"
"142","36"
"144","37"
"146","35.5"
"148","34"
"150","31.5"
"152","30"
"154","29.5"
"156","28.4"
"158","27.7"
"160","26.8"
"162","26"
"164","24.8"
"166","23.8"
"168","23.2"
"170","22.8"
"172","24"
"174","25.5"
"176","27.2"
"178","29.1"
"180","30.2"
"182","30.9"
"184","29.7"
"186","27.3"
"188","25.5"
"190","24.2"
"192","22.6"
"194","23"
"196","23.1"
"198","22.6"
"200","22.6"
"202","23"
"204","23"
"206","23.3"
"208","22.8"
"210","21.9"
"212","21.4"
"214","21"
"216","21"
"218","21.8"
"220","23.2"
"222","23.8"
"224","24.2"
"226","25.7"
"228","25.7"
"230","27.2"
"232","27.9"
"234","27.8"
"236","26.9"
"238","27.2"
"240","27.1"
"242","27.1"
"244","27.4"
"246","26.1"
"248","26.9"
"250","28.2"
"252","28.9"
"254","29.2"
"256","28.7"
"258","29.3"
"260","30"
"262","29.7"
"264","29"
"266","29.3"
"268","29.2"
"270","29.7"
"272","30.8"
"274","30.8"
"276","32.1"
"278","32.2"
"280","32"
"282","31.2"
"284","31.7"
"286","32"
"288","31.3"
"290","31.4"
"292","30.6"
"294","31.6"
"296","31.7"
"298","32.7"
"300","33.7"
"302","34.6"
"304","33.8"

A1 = 5.42 yr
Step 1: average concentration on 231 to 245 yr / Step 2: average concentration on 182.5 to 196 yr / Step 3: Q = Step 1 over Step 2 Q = 1.1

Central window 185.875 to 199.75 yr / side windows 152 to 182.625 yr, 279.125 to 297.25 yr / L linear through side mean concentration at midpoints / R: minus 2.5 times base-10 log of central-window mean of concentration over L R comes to 0.167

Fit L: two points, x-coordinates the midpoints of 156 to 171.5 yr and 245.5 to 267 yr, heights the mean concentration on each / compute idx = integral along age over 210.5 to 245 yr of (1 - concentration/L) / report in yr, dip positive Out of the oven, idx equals 3.3 yr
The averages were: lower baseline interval 25.2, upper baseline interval 28.7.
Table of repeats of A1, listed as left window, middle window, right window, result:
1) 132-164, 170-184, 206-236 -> 0.4 yr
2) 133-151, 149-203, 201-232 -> 5.8 yr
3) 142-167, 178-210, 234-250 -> 4.1 yr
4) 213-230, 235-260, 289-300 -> -1.3 yr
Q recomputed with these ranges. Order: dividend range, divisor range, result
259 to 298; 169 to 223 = 1.27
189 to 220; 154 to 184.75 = 0.84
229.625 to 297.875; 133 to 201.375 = 1.05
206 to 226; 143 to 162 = 0.73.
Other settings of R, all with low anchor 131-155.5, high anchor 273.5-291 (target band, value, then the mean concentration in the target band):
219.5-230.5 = 0.28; 24.9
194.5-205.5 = 0.38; 22.9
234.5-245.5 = 0.18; 27.1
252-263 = 0.09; 29.3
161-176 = 0.32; 24.5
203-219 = 0.42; 22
